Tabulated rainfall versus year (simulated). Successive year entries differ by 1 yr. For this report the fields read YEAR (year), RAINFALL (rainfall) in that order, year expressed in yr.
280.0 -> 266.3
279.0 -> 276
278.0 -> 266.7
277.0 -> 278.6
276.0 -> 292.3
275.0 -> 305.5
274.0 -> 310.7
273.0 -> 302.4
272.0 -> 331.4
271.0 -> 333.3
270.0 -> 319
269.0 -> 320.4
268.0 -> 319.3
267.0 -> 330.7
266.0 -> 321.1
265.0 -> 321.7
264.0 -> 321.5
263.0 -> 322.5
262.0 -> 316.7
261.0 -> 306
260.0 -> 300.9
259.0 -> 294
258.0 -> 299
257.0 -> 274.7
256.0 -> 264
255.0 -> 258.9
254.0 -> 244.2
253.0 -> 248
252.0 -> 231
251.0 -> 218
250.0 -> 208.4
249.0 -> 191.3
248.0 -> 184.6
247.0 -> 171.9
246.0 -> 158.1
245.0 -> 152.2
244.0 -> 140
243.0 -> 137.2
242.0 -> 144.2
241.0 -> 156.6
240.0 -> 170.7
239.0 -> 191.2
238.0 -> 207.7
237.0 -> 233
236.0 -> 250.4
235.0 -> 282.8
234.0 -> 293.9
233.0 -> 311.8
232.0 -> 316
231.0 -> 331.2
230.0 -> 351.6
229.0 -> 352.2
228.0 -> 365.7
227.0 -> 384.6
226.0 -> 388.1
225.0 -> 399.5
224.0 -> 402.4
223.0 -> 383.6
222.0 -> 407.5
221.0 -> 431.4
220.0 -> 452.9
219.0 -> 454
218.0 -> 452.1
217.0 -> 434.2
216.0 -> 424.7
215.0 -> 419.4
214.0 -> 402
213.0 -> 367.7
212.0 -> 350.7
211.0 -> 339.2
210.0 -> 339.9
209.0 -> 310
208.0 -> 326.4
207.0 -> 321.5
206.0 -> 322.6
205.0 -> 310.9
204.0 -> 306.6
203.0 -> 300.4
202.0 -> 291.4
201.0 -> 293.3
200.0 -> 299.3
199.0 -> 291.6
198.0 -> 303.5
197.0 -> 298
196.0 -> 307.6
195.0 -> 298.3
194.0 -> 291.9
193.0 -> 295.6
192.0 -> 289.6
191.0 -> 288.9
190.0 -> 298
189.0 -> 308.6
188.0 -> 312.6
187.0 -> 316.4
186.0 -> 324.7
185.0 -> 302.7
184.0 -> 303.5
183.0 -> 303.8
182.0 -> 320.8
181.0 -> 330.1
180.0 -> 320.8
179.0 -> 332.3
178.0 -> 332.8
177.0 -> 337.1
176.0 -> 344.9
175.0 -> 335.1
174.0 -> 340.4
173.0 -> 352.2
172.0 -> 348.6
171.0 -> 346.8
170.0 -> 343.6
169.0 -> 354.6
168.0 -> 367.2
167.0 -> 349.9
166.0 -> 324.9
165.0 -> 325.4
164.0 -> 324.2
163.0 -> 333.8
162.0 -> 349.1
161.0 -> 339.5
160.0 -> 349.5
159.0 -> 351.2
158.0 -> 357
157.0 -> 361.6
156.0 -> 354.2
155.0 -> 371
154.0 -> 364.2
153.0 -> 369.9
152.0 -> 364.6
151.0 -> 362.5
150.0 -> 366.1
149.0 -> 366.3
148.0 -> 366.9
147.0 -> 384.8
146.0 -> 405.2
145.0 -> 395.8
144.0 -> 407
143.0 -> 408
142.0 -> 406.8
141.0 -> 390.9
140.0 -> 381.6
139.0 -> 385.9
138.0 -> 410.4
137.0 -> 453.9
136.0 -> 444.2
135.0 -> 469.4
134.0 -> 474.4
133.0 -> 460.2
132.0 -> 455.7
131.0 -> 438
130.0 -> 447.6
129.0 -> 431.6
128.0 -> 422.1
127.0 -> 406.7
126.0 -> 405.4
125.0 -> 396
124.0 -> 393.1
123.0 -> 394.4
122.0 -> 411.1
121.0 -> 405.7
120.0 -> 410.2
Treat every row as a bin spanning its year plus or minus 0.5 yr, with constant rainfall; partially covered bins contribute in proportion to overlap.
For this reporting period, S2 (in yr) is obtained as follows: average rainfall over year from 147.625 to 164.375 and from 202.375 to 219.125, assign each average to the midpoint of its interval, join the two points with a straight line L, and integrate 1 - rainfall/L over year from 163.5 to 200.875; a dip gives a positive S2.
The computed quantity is 4.0 yr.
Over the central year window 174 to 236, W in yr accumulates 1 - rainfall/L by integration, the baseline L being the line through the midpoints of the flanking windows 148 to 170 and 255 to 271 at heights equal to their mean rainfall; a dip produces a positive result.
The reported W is -1.20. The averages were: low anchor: 353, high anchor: 308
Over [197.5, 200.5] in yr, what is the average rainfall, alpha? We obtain 298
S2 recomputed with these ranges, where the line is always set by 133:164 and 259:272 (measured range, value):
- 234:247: 5.63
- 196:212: 1.90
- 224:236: -0.10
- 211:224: -2.47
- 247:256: 2.87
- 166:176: 0.67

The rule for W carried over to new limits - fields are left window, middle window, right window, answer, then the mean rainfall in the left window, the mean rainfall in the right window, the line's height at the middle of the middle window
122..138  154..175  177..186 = 0.5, 431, 320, 357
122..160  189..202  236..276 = 1.3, 400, 253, 331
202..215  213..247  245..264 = -1.5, 335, 249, 295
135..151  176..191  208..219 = 2.8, 399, 385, 391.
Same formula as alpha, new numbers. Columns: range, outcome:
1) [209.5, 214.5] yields 360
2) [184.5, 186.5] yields 314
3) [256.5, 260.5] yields 292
